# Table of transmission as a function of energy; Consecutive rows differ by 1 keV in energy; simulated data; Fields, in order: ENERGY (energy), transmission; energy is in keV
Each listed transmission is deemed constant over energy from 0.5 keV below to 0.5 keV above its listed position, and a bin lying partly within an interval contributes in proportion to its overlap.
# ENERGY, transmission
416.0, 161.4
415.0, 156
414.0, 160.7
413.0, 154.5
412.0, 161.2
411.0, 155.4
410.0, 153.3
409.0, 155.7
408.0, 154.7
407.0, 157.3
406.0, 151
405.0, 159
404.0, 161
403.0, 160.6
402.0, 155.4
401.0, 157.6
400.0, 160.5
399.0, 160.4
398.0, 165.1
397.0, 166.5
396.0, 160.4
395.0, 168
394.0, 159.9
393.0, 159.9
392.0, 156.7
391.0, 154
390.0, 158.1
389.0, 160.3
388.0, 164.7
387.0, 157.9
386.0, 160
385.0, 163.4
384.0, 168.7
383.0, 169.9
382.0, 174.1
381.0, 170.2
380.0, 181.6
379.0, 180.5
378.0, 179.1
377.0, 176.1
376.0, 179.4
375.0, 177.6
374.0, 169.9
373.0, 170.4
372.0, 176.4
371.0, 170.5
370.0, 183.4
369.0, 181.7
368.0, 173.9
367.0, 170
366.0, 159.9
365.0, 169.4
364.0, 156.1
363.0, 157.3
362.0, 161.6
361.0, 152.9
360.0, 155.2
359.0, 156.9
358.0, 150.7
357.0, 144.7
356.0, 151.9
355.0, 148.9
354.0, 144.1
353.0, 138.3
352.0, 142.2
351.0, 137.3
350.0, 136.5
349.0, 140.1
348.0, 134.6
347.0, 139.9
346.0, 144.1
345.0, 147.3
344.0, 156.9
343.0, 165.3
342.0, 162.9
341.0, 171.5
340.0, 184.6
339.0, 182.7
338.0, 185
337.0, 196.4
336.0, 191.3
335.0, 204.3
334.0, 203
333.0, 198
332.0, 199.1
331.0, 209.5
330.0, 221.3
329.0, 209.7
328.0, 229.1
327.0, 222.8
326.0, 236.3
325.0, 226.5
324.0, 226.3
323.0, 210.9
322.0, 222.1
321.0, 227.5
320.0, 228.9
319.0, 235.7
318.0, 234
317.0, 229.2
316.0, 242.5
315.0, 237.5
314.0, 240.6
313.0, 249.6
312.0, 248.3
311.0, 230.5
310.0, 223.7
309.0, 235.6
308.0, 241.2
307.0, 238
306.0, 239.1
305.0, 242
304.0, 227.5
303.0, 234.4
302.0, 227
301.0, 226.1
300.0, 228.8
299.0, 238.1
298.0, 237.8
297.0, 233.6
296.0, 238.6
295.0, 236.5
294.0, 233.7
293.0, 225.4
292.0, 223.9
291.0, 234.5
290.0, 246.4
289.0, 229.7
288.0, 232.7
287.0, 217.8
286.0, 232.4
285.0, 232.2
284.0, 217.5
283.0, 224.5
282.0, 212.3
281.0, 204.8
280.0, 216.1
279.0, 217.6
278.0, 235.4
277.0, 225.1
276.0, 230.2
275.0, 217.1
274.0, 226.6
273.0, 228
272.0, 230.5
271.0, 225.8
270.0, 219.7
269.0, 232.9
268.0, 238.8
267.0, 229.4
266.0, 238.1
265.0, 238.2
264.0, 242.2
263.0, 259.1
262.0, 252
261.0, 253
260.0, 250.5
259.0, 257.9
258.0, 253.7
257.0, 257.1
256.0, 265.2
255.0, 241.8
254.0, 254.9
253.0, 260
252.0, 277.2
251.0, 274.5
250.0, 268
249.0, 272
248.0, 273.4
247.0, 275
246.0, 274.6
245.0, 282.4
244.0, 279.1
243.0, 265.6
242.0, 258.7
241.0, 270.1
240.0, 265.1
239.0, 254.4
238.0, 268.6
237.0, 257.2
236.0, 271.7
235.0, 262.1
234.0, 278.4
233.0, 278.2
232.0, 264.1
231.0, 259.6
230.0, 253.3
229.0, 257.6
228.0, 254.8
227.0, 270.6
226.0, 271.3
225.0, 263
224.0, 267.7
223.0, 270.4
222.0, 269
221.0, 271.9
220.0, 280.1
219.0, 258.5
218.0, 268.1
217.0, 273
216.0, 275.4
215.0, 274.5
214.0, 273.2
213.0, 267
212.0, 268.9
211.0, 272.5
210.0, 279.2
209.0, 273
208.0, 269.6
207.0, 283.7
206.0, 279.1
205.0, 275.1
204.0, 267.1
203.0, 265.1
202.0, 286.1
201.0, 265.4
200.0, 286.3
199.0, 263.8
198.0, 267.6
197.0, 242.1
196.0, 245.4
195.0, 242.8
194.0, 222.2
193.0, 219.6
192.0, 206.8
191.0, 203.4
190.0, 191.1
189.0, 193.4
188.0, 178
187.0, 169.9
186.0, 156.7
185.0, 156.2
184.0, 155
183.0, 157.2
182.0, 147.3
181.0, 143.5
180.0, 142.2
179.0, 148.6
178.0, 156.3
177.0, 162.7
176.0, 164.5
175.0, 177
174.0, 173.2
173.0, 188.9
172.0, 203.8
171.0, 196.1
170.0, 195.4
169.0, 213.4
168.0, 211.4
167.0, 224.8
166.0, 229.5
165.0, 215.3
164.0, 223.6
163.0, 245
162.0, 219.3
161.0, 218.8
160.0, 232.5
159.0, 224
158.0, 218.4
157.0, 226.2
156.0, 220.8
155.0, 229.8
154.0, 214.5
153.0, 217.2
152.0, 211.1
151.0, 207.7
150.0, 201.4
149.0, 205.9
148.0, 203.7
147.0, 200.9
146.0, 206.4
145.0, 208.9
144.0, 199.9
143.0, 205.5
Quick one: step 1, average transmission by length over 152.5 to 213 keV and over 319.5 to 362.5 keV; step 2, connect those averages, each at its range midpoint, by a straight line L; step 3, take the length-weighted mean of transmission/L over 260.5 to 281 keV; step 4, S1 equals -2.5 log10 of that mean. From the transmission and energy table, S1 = -0.183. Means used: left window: 218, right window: 179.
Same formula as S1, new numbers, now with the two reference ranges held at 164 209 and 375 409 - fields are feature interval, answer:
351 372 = 0.083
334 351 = 0.064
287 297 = -0.238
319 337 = -0.204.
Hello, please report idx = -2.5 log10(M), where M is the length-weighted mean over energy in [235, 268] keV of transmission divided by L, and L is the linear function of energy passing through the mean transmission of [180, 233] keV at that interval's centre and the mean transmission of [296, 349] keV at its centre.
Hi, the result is -0.13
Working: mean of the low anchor 243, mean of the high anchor 212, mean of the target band 260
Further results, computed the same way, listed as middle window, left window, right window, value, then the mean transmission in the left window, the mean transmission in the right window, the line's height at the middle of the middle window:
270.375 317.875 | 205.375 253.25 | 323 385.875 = -0.06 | 270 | 174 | 220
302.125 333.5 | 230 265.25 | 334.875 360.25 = -0.21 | 263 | 158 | 189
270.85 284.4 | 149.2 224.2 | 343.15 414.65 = -0.15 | 225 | 160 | 194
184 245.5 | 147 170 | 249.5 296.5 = -0.12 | 218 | 237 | 228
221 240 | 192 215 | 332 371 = -0.09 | 263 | 163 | 245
